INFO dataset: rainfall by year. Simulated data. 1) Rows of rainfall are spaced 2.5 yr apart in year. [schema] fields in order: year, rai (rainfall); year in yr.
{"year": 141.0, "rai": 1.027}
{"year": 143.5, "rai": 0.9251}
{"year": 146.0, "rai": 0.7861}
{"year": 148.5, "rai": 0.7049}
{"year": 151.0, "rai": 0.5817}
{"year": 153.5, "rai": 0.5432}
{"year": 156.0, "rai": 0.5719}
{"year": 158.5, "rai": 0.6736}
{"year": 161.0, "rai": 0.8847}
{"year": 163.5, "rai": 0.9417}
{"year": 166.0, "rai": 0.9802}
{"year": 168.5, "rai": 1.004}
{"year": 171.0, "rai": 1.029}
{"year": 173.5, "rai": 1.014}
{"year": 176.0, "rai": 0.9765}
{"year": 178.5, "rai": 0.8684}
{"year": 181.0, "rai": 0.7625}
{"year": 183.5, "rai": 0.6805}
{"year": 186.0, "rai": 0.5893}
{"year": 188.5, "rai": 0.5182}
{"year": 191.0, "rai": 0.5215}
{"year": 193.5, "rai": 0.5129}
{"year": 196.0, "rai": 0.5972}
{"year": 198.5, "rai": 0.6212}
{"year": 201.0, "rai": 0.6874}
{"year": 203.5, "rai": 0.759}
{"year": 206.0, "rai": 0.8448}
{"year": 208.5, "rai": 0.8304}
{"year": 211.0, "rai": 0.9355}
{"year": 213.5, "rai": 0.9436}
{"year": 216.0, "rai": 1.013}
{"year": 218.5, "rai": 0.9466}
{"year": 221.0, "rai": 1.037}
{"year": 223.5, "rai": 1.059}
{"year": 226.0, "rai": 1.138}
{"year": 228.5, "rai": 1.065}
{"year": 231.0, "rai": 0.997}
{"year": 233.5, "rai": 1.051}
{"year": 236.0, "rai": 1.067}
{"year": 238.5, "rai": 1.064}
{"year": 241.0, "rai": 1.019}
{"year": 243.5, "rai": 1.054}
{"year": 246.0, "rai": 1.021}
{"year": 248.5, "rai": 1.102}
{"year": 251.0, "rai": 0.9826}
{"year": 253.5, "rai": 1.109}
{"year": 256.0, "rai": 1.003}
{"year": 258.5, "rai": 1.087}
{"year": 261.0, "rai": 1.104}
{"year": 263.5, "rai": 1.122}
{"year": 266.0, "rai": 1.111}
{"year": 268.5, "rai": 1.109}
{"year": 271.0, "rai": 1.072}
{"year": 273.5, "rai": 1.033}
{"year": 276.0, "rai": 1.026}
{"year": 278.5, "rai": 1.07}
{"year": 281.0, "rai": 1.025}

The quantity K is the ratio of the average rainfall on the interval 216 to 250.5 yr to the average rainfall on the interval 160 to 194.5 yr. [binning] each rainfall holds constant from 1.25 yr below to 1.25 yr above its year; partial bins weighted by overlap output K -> 1.3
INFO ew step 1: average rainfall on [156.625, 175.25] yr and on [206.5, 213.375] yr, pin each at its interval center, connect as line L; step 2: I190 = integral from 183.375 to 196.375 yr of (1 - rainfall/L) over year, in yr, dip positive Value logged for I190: 5.0 yr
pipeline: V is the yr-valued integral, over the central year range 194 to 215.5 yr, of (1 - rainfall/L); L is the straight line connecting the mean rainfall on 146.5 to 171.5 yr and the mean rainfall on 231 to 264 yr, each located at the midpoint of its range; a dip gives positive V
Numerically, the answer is 3.5 yr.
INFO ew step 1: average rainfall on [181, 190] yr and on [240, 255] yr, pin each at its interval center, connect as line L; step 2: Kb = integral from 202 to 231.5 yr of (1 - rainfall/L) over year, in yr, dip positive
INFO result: -4.4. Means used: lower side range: 0.617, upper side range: 1.05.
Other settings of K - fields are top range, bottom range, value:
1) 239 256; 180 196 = 1.76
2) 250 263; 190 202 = 1.81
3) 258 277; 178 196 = 1.74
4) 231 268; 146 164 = 1.53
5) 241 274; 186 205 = 1.77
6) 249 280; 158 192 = 1.30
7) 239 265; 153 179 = 1.22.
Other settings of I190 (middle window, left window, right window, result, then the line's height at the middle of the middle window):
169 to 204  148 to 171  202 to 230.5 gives 5.28 yr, 0.866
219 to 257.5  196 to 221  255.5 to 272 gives -3.06 yr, 0.975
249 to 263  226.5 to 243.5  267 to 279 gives -0.09 yr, 1.06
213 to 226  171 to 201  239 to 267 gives -1.88 yr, 0.887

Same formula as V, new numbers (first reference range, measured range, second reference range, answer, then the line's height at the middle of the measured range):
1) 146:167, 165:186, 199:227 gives -2.7 yr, 0.796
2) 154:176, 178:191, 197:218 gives 3.0 yr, 0.858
